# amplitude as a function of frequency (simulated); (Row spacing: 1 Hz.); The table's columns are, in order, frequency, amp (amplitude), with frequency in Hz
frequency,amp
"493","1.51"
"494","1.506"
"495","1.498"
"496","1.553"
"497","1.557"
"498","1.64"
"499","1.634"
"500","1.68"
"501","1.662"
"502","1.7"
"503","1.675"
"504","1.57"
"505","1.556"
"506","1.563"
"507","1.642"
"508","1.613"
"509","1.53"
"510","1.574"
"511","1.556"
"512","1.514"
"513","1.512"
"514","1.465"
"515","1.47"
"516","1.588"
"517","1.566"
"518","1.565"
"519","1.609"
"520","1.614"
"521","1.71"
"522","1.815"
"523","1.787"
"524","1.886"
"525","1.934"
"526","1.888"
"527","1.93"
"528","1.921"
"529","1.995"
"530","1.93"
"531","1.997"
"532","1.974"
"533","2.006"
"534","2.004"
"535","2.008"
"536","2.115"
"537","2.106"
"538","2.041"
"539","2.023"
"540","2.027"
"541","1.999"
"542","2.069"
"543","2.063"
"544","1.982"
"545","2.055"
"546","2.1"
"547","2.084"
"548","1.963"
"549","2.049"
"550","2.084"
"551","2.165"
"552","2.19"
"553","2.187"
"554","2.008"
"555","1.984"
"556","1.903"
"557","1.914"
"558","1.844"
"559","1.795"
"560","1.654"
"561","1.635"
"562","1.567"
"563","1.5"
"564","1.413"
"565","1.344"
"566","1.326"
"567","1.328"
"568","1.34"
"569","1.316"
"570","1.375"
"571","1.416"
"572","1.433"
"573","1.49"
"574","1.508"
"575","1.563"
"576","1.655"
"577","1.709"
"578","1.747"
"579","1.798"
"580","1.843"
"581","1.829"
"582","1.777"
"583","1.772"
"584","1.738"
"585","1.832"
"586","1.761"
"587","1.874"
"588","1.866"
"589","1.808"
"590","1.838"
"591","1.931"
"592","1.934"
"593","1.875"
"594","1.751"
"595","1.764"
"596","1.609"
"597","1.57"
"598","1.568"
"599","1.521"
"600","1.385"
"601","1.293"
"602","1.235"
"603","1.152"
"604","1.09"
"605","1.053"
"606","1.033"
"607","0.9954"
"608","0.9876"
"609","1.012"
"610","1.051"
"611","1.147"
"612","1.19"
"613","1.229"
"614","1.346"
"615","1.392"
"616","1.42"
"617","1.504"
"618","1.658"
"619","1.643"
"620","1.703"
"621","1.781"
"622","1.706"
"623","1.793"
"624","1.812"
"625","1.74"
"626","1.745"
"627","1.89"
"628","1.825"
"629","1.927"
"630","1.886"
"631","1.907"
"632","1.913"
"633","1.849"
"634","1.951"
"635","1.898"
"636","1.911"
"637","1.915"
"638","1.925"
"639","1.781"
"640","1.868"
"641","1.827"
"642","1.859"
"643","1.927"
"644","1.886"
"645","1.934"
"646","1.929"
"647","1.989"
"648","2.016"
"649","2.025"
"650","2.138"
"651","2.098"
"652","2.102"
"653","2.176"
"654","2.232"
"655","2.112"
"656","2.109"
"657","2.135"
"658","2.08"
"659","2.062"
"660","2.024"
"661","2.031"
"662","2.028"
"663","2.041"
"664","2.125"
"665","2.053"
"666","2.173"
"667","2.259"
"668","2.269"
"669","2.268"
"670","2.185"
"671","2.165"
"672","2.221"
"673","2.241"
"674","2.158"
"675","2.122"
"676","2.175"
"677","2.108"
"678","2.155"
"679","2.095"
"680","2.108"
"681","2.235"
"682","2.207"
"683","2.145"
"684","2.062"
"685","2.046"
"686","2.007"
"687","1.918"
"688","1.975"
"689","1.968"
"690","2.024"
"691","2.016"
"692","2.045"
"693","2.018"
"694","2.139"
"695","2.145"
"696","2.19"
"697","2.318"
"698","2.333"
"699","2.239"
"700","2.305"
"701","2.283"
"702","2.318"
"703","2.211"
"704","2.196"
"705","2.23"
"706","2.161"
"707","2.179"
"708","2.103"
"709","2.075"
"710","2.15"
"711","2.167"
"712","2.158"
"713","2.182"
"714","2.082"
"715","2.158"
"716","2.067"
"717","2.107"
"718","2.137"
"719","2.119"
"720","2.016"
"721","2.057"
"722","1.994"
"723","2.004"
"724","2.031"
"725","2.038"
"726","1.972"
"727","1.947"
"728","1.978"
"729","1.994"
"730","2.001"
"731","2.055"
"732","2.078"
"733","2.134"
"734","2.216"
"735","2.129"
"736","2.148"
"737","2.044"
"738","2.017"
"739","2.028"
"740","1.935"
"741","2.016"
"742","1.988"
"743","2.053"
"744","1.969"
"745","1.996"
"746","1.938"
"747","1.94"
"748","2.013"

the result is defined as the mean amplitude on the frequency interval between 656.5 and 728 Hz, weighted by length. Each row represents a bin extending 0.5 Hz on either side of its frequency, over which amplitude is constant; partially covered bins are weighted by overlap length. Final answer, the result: 2.12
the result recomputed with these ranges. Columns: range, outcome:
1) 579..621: 1.52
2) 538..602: 1.76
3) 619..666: 1.95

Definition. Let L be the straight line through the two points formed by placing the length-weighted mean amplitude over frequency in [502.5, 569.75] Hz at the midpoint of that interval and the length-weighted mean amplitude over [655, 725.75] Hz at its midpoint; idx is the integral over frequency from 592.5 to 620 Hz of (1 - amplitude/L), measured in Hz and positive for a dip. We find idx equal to 8.29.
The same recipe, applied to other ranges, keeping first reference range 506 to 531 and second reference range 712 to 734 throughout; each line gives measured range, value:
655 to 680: -2.2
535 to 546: -2.0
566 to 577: 2.1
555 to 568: 1.2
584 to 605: 2.4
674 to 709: -2.4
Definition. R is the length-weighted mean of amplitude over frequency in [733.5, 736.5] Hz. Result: 2.16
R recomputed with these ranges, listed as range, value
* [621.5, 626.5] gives 1.76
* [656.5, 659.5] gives 2.09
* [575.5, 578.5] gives 1.7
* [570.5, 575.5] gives 1.48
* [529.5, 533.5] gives 1.98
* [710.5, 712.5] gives 2.16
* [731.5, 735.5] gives 2.14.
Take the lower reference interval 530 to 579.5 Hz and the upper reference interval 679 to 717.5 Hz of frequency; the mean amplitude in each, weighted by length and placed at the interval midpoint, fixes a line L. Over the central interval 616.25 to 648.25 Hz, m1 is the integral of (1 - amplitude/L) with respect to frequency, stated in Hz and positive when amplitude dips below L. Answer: 2.48 Hz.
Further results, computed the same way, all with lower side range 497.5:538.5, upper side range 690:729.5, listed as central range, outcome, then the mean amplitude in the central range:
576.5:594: 0.56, 1.82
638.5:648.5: 0.46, 1.9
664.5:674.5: -0.76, 2.2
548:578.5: 2.43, 1.69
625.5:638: 0.53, 1.89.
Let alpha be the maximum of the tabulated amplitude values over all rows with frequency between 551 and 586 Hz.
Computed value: 2.19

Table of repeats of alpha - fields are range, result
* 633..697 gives 2.318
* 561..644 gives 1.951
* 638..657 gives 2.232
